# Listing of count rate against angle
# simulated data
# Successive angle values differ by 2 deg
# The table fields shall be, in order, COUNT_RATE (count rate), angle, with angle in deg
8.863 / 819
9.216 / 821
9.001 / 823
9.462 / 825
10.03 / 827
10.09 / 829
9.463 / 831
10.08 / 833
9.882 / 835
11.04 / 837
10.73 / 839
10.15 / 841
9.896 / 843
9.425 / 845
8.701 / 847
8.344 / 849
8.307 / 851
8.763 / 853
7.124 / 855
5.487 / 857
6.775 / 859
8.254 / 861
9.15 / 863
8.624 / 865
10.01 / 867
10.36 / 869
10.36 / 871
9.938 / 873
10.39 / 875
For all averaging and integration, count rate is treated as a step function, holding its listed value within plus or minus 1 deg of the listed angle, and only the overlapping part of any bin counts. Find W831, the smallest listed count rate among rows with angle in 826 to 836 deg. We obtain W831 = 9.463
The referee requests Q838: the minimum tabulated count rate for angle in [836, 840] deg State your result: 10.73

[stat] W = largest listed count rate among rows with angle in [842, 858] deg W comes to 9.896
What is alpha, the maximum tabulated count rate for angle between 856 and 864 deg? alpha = 9.15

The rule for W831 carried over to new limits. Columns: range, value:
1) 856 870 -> 5.487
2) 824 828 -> 9.462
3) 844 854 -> 8.307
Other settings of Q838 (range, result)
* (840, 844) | 9.896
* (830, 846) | 9.425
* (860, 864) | 8.254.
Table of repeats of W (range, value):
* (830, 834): 10.08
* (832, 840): 11.04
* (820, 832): 10.09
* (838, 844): 10.73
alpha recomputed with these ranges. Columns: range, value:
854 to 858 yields 7.124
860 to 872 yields 10.36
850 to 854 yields 8.763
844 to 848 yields 9.425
